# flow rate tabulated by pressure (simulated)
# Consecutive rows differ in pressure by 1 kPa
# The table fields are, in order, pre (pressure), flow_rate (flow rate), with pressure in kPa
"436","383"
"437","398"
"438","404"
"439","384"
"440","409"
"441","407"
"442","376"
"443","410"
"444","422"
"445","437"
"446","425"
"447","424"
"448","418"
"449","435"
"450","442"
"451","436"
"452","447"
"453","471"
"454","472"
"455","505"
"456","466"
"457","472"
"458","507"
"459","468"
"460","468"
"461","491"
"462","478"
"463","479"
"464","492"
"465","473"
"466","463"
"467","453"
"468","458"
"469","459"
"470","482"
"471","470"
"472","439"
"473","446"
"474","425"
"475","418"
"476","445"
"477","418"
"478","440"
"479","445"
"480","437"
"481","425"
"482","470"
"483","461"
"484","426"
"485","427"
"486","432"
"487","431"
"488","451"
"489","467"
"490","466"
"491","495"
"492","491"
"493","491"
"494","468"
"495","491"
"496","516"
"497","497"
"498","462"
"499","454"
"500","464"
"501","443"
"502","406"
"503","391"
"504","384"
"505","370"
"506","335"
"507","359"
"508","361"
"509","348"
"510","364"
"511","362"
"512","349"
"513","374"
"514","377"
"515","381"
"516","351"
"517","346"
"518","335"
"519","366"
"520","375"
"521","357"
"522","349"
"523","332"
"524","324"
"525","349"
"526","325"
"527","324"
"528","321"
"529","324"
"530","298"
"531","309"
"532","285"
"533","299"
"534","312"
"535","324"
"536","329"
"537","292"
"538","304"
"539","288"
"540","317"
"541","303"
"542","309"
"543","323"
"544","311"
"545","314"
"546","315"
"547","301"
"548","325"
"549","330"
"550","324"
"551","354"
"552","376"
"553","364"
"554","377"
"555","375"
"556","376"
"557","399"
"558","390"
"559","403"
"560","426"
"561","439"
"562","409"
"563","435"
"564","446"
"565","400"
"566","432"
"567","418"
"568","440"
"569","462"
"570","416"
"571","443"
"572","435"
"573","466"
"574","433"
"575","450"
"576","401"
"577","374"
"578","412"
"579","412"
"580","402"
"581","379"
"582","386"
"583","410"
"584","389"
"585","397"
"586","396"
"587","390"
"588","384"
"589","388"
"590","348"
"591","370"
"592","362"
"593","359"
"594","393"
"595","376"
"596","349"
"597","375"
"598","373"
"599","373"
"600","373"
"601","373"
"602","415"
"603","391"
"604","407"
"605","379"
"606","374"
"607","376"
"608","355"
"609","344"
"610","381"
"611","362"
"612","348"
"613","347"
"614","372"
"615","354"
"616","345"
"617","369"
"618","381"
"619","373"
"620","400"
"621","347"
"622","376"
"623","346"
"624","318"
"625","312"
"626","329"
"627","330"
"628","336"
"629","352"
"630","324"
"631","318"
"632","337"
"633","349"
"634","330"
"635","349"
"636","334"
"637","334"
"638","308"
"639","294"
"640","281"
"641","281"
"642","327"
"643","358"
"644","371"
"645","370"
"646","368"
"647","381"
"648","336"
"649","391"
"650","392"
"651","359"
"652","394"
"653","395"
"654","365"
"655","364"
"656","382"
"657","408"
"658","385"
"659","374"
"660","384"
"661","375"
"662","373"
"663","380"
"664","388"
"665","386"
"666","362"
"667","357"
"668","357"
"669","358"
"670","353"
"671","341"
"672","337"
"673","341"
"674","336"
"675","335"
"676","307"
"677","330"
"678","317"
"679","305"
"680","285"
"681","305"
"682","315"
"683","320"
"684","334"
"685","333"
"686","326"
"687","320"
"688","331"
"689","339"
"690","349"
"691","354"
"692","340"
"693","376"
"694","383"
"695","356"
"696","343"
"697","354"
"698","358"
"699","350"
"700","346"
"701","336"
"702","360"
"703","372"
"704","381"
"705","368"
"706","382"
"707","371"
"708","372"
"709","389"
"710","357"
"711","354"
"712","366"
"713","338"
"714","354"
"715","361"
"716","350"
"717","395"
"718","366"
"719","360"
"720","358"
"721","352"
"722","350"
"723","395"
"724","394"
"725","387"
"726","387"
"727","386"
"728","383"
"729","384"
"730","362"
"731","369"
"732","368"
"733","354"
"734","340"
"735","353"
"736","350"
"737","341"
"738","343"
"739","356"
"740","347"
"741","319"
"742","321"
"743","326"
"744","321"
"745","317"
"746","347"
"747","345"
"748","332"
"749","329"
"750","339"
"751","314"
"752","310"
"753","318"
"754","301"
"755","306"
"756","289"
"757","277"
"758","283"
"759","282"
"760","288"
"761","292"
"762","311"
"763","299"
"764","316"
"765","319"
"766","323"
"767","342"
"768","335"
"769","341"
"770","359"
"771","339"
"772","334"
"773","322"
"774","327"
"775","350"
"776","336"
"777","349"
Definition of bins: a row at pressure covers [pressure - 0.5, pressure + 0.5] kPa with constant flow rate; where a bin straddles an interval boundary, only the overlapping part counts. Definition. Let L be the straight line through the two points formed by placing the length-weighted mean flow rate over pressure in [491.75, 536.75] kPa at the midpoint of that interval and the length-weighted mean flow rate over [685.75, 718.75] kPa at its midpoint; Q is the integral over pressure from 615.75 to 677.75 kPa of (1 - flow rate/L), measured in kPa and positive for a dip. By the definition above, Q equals 1.7 kPa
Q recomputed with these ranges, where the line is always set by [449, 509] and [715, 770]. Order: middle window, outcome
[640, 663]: 0.5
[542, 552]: 2.3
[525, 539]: 3.8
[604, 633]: 2.8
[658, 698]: 2.2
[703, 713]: -0.5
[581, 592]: 0.5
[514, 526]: 2.3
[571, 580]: -0.3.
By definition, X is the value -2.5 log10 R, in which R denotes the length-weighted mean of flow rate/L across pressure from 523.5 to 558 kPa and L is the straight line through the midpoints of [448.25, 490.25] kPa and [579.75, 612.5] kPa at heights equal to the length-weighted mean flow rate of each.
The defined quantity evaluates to 0.25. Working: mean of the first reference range 456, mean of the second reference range 378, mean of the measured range 327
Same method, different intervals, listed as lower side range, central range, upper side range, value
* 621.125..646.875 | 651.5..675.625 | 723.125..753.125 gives -0.09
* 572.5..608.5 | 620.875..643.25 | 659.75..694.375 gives 0.12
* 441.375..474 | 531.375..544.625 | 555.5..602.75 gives 0.34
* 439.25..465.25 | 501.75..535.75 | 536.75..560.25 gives 0.09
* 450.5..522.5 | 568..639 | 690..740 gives 0.07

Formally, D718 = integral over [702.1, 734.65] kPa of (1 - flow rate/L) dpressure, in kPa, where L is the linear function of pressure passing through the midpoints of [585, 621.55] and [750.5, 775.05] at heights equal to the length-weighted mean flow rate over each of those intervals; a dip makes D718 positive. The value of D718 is -3.8 kPa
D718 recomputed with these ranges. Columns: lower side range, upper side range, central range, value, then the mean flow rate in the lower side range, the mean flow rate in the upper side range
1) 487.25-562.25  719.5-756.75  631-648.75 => 1.0 kPa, 371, 345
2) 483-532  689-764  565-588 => -2.2 kPa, 394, 347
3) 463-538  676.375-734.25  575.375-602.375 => -0.1 kPa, 402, 355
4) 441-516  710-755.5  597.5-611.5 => 0.6 kPa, 438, 350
